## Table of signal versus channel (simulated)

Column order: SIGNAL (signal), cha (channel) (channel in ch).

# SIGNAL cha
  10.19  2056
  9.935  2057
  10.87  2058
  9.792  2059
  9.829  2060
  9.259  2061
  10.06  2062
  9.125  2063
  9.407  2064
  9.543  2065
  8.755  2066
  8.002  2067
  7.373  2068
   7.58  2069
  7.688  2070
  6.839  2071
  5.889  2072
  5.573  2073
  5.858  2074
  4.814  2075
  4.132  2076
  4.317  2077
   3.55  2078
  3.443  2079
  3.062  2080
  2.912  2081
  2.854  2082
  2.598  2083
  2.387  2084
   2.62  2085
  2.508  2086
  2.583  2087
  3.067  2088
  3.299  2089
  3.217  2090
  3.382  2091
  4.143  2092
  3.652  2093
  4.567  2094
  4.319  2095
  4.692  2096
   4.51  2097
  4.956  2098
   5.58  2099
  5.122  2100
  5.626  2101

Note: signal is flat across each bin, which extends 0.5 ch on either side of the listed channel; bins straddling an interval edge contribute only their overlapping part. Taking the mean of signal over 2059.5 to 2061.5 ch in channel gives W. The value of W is 9.54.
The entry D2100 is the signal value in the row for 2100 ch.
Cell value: 5.122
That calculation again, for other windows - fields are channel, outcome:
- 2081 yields 2.912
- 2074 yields 5.858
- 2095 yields 4.319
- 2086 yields 2.508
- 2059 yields 9.792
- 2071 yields 6.839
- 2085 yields 2.62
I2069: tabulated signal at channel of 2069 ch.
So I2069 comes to 7.58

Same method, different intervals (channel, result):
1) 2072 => 5.889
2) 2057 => 9.935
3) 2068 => 7.373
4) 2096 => 4.692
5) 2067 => 8.002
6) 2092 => 4.143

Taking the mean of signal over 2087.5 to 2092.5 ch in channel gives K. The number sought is 3.42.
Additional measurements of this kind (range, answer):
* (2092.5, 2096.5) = 4.31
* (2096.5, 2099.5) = 5.02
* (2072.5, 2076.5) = 5.09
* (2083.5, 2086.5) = 2.5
